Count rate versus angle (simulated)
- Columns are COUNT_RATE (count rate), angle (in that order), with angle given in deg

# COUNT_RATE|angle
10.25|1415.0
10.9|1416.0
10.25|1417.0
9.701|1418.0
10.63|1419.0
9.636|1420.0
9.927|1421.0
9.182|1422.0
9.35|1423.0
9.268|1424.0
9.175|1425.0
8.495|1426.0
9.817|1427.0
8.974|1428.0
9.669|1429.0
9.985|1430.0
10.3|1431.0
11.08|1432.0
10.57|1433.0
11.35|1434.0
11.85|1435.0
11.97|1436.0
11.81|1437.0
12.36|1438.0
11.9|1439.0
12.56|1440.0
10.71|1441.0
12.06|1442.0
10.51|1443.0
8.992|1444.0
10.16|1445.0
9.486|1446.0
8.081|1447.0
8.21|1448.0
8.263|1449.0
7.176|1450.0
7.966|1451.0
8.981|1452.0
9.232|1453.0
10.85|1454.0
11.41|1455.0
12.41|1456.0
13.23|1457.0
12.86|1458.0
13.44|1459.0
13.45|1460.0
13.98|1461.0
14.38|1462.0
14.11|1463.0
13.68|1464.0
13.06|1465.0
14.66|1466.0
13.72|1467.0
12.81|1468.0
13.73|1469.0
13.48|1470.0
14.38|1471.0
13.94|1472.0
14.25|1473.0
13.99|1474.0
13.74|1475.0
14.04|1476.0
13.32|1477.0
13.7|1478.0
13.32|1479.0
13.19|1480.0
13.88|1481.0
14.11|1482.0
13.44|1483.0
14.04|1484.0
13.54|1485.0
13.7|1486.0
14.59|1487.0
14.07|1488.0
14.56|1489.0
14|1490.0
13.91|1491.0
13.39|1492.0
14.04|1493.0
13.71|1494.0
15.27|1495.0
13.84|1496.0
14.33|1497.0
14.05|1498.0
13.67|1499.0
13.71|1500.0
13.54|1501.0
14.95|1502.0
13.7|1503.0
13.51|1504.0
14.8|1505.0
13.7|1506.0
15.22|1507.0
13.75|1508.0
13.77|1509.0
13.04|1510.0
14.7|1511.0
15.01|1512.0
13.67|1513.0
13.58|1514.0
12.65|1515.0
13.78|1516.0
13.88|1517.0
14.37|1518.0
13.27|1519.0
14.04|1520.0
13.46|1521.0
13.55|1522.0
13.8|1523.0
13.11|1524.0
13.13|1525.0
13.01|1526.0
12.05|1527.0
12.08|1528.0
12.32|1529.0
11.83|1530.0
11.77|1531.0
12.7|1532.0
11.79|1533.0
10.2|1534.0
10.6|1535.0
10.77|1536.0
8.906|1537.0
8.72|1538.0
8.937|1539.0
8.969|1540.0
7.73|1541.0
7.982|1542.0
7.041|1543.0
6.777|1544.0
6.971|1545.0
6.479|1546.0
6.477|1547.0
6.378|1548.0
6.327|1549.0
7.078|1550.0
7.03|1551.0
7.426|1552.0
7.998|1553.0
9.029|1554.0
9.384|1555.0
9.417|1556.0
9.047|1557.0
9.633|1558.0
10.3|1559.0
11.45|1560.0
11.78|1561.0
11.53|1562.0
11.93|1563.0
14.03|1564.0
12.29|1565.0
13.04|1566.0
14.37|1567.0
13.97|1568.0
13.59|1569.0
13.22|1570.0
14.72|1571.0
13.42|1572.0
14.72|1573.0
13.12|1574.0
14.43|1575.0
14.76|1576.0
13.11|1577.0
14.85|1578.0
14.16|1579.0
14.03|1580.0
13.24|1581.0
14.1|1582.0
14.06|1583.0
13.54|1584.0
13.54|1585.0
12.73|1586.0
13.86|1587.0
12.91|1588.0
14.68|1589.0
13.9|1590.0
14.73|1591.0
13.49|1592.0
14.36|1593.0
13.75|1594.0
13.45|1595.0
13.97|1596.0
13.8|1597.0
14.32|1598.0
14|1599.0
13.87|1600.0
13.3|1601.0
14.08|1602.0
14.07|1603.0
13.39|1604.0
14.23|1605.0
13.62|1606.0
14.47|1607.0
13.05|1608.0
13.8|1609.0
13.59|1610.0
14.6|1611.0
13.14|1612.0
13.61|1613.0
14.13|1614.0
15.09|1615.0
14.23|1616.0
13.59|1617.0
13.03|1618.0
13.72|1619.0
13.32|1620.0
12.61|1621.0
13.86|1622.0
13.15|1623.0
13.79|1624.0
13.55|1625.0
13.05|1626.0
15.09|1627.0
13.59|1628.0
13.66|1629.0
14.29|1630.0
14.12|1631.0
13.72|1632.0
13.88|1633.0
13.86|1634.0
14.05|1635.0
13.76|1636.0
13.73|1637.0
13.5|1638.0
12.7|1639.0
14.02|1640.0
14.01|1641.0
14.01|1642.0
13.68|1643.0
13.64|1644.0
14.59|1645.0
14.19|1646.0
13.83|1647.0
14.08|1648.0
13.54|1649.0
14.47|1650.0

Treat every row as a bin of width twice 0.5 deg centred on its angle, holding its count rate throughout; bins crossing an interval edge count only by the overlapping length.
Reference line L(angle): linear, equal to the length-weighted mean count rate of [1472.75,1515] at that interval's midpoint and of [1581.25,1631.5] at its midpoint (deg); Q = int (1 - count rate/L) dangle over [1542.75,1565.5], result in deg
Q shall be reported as 8.0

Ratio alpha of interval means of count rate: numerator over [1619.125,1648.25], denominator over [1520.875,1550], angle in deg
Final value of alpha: 1.37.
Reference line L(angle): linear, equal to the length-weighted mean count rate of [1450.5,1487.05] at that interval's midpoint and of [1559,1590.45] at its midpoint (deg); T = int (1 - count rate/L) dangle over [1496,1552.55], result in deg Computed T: 7.1 deg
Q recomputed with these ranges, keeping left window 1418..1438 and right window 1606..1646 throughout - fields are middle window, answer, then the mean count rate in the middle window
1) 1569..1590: -1.49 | 13.9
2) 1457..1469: -3.10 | 13.6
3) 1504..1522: -3.32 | 13.9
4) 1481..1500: -4.48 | 14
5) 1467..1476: -2.30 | 13.8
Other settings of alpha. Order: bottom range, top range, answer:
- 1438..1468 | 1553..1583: 1.10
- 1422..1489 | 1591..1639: 1.16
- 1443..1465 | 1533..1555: 0.74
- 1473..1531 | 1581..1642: 1.00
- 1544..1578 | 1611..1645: 1.27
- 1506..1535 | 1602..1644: 1.05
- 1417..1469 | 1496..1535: 1.22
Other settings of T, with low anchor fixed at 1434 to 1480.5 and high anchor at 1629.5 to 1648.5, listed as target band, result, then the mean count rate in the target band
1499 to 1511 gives -1.4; 14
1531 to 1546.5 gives 4.6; 9.06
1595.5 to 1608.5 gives -0.3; 13.9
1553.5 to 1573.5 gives 1.7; 12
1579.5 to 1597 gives -0.5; 13.8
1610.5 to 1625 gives 0.0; 13.7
